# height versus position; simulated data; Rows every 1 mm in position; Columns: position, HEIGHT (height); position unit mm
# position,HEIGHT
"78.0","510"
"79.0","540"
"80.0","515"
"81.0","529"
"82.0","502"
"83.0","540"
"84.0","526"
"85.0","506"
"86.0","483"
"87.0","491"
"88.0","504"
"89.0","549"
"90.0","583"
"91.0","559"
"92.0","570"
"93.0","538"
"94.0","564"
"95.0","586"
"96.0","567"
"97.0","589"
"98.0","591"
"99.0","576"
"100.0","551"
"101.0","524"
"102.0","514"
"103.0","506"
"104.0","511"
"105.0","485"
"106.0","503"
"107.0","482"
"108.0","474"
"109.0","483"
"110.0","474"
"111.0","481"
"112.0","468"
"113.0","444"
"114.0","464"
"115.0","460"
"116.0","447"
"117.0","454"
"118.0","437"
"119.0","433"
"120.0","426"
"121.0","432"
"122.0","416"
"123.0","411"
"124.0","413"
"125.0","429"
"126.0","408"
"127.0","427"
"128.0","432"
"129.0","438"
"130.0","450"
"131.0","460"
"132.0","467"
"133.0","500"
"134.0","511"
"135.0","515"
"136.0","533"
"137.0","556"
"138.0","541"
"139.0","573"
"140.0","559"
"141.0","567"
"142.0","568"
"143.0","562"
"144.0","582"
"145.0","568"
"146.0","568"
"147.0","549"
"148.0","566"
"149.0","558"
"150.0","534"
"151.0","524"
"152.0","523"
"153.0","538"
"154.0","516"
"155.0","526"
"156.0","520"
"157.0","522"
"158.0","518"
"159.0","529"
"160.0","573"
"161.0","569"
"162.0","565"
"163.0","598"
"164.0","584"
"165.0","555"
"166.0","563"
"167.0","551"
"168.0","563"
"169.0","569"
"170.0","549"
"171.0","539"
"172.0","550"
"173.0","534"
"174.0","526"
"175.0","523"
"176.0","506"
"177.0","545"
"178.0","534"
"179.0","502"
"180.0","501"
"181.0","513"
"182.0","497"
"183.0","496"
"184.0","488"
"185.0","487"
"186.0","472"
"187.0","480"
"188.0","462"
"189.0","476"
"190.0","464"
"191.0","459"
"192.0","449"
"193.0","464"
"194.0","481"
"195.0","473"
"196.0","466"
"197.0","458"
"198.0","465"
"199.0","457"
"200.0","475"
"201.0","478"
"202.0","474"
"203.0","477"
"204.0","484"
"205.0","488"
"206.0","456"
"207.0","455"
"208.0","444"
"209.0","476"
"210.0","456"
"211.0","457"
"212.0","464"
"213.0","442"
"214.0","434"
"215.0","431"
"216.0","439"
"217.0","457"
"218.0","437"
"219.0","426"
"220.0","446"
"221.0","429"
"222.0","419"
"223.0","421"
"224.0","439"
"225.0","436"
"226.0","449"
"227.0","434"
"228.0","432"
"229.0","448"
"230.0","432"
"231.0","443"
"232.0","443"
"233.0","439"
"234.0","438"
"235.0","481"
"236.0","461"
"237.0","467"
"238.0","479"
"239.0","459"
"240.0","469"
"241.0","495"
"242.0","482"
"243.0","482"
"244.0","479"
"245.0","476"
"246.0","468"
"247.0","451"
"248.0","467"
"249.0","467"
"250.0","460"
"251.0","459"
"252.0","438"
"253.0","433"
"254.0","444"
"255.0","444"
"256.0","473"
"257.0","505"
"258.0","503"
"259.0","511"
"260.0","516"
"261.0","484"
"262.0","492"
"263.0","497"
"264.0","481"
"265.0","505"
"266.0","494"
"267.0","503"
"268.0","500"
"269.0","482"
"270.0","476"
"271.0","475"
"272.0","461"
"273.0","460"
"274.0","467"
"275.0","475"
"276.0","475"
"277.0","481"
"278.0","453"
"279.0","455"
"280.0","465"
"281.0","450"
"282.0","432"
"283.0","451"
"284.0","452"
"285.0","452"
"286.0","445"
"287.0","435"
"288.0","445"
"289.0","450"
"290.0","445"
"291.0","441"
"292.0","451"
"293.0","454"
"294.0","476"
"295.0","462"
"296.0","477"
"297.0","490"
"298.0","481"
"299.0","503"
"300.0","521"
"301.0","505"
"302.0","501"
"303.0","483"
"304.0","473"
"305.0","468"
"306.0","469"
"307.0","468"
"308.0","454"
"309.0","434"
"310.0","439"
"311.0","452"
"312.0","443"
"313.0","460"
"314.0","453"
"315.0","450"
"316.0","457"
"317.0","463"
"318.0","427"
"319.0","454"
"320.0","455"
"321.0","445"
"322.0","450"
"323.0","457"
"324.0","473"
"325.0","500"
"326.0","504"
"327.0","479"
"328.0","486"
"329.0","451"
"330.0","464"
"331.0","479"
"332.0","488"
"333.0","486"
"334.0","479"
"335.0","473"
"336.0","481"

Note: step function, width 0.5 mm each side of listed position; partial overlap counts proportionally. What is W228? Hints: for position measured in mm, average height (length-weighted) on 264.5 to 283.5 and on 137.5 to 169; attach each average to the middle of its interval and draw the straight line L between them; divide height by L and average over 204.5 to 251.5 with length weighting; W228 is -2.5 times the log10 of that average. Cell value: 0.11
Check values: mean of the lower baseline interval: 553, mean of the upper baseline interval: 472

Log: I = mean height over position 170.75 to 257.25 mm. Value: 468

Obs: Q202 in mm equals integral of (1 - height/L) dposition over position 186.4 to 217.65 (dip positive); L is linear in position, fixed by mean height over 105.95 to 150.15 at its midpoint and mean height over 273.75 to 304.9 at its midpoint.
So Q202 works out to 1.0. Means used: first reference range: 489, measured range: 463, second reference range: 466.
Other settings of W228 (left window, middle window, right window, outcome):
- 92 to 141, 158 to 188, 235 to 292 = -0.10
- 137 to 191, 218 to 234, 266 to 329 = 0.15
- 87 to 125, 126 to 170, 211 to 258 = -0.11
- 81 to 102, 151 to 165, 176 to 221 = -0.10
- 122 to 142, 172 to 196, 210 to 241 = -0.07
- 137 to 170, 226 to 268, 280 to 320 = 0.06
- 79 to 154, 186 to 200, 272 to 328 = 0.05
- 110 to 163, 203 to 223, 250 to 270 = 0.09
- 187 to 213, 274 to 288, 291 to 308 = 0.05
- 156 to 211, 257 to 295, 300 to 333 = 0.02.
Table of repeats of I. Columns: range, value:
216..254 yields 452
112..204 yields 503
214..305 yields 464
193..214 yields 465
